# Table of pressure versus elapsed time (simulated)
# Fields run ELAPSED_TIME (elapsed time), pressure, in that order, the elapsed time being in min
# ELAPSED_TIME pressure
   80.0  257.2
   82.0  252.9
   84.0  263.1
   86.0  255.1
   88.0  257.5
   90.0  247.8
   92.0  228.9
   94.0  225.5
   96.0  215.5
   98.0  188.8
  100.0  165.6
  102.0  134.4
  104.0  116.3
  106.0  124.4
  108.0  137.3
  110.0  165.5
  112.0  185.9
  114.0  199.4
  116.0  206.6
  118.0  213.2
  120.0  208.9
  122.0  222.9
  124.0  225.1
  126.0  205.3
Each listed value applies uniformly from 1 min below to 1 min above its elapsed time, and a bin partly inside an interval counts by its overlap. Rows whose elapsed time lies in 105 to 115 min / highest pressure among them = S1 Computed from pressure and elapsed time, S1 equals 199.4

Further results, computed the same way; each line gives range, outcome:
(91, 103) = 228.9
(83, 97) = 263.1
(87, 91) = 257.5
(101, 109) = 137.3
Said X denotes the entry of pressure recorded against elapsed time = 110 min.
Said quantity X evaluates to 165.5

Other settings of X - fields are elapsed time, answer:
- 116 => 206.6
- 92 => 228.9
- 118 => 213.2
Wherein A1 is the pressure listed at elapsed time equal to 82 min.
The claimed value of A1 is 252.9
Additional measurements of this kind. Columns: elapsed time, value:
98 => 188.8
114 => 199.4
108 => 137.3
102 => 134.4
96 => 215.5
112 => 185.9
